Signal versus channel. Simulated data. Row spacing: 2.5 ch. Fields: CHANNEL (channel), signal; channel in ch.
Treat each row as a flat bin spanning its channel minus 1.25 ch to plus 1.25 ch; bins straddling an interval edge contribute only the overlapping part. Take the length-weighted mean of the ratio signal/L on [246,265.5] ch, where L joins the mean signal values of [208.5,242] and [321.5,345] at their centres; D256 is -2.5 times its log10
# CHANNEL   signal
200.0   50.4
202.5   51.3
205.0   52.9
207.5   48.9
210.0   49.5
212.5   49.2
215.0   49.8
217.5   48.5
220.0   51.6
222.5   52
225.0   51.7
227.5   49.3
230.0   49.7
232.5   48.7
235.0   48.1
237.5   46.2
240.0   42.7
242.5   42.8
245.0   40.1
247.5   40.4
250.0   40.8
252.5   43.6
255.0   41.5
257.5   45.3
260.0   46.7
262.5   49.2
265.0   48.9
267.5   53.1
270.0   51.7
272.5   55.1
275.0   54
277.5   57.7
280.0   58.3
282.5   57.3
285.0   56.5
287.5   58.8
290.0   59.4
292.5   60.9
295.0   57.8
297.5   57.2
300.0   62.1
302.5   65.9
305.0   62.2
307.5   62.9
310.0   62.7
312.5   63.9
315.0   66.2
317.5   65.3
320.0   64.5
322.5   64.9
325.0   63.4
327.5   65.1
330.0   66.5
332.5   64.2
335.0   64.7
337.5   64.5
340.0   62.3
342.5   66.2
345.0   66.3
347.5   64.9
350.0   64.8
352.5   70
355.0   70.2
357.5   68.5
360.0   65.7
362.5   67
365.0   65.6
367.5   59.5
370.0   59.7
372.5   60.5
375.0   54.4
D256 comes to 0.20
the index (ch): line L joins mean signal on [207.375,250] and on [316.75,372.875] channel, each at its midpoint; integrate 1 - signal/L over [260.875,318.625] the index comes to -1.8 ch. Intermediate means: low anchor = 47.4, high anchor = 65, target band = 58.5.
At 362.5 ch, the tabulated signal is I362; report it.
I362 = 67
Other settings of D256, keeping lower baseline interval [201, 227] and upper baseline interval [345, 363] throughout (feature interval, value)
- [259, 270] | 0.14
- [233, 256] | 0.25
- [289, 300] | 0.02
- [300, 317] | -0.04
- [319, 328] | -0.01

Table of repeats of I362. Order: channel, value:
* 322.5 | 64.9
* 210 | 49.5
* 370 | 59.7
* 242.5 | 42.8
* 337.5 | 64.5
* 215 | 49.8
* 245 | 40.1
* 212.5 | 49.2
